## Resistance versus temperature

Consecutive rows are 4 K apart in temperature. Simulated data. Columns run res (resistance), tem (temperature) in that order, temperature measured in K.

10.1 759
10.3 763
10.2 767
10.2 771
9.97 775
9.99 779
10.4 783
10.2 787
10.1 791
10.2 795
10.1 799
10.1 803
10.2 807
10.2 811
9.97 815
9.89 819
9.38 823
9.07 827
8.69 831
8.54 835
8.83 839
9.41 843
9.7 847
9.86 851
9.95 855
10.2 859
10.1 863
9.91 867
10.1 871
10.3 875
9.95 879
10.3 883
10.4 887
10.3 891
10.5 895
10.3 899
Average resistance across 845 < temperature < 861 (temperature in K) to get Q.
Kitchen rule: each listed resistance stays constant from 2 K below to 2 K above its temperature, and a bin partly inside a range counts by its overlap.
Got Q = 9.93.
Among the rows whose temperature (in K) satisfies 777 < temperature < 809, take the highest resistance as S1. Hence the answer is 10.4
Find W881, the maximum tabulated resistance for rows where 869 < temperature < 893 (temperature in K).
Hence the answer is 10.4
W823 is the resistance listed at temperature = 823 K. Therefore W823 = 9.38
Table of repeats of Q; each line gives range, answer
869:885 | 10.2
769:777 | 10.1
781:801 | 10.2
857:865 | 10.1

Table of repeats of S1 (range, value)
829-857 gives 9.95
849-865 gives 10.2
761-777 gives 10.3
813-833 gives 9.97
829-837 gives 8.69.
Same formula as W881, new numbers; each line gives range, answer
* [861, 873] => 10.1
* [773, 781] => 9.99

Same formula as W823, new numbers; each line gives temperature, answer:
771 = 10.2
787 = 10.2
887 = 10.4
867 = 9.91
